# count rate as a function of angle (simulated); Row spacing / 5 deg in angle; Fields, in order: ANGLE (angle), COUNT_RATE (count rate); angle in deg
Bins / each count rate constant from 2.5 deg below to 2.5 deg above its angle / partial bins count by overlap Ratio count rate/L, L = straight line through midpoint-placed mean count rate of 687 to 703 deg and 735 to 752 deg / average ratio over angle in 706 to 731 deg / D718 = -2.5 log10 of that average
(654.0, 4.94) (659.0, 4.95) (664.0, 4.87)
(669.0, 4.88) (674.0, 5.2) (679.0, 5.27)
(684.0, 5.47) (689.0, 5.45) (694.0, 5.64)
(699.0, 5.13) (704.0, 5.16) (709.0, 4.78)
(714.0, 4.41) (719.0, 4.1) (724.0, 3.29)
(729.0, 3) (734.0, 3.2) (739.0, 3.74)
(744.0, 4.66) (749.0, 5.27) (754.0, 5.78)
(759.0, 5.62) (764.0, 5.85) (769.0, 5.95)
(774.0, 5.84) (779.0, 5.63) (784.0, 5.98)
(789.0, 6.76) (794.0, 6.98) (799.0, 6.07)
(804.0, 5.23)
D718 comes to 0.24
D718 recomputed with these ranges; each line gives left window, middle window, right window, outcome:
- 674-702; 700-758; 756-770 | 0.27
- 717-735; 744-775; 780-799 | -0.13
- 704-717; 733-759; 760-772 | 0.16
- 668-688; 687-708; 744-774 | 0.01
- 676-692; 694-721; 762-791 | 0.15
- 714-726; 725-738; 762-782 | 0.32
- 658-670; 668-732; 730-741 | -0.14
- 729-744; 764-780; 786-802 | -0.08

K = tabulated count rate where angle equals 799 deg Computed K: 6.07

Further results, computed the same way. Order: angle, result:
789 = 6.76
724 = 3.29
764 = 5.85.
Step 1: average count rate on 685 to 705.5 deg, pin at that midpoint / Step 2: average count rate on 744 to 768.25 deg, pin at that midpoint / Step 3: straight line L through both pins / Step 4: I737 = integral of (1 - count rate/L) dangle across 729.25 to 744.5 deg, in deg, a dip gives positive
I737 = 5.2 deg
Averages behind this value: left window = 5.36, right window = 5.55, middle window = 3.63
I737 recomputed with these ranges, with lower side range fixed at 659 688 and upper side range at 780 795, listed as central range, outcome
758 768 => 0.6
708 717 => 1.7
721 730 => 3.9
